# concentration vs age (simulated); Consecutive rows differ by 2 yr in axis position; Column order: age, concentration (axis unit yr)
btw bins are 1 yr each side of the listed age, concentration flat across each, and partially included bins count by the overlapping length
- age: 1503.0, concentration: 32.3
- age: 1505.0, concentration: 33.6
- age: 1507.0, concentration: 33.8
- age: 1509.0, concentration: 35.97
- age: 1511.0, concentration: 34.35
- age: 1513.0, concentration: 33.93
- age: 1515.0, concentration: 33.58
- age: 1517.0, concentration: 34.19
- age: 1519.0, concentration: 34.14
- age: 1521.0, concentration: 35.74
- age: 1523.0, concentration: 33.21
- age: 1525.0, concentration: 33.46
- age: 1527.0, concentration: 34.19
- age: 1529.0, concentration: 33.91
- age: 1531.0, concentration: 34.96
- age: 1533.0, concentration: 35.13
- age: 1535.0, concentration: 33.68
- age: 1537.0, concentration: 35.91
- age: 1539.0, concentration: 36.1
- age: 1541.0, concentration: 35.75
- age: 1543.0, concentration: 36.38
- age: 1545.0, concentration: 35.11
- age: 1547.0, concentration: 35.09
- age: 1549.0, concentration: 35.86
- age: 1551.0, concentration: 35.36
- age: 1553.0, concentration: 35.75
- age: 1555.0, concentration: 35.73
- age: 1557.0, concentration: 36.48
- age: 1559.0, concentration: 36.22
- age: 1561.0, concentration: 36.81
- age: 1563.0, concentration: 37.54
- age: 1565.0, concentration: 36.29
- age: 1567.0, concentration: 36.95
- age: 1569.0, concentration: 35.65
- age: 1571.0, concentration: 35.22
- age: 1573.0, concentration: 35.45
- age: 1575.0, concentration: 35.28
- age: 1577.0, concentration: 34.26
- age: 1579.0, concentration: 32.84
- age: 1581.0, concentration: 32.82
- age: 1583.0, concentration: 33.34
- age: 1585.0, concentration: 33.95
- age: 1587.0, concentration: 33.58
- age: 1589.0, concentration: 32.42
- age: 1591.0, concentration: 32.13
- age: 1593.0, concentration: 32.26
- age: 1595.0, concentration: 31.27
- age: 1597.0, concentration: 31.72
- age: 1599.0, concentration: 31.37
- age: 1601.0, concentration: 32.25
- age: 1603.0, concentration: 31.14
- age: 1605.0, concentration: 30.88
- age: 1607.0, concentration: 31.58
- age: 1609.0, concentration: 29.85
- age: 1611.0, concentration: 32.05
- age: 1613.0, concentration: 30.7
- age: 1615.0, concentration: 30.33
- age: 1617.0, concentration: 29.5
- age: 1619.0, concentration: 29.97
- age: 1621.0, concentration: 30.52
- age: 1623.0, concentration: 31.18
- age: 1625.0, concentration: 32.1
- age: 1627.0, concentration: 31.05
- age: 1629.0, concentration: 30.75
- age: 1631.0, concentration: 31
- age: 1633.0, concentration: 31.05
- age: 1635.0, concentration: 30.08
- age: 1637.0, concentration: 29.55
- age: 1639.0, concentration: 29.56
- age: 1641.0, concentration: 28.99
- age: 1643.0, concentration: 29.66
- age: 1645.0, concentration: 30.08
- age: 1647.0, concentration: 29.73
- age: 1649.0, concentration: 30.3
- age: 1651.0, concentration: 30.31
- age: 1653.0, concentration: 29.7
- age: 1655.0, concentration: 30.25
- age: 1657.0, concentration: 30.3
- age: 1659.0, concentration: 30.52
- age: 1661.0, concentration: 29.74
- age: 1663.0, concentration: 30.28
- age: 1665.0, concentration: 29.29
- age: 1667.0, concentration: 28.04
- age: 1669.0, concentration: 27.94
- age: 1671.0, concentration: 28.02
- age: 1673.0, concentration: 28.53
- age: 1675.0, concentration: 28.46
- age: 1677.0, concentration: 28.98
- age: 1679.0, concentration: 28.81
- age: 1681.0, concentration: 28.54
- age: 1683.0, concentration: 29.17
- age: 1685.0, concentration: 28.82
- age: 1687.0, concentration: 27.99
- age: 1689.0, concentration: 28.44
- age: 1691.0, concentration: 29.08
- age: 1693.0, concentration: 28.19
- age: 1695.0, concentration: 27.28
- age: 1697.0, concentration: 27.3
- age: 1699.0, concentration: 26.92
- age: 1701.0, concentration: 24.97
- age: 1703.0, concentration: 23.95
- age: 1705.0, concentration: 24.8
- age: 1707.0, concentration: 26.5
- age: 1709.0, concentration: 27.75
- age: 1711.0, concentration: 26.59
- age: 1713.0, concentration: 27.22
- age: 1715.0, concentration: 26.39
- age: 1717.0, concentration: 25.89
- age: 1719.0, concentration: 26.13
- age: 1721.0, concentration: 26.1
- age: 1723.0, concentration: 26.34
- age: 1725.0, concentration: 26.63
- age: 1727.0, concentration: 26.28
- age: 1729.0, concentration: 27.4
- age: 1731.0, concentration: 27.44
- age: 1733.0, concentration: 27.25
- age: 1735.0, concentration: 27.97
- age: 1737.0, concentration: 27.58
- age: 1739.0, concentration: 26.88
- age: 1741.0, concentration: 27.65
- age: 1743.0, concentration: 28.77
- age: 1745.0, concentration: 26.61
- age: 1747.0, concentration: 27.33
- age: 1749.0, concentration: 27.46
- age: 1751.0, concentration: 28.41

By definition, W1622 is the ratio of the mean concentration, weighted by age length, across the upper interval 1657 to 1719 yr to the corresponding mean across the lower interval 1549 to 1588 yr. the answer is 0.79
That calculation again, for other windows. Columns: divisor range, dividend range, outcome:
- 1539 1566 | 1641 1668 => 0.83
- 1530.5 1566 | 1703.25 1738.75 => 0.74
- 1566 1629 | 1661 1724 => 0.85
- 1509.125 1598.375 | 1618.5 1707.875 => 0.84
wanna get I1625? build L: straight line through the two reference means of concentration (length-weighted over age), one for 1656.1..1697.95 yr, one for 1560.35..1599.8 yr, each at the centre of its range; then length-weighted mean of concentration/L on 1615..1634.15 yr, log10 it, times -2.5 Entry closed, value 0.03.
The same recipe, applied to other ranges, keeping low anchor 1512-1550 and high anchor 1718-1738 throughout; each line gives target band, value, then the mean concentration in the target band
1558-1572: -0.09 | 36.4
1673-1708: 0.03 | 27.6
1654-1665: -0.02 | 30.1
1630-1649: 0.02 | 30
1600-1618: 0.03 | 30.9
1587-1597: 0.01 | 32.1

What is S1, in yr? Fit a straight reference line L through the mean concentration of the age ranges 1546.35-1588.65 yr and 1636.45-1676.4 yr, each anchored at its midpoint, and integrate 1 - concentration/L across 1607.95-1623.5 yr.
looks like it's 0.77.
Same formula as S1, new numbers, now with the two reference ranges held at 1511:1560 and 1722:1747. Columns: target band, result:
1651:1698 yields 1.1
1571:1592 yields -0.3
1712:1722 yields 0.6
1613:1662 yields 1.2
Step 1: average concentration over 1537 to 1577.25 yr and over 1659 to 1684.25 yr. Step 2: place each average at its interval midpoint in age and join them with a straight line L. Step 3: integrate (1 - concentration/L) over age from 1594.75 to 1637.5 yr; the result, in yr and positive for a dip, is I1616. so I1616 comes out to 1.80 yr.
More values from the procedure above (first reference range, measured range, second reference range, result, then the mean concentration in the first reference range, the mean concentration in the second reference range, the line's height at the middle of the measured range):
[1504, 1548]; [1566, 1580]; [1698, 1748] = -1.0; 34.6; 26.7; 32.7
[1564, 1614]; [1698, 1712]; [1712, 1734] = 0.8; 33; 26.6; 27.5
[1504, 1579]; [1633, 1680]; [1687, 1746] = 0.4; 35.1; 26.9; 29.7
